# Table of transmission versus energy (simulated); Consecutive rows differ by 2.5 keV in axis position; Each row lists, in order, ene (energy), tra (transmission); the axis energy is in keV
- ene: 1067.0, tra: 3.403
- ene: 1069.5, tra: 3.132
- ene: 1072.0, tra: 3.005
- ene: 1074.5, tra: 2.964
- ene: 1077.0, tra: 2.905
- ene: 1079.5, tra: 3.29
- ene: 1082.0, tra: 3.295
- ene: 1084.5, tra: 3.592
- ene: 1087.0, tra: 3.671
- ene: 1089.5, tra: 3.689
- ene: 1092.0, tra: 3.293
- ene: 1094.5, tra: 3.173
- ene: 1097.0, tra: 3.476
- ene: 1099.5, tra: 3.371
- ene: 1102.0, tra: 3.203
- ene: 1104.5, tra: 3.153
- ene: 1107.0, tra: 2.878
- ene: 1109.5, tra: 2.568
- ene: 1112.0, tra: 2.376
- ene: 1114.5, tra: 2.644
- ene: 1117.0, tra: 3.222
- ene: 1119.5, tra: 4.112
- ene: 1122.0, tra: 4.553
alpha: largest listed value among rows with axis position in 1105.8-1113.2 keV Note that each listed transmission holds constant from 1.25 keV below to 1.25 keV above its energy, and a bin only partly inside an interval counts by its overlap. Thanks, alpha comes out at 2.878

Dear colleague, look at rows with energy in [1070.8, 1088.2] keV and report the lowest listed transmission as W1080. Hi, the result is 2.905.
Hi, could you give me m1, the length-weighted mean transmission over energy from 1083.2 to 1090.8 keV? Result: 3.65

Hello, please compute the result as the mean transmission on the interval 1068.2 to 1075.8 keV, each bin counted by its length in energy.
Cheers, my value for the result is 3.04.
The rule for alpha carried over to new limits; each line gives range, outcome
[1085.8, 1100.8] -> 3.689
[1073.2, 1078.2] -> 2.964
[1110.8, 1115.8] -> 2.644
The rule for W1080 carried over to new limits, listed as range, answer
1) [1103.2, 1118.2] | 2.376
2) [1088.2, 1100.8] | 3.173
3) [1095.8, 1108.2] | 2.878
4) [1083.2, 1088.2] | 3.592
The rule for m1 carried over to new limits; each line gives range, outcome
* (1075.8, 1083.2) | 3.16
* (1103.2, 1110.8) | 2.87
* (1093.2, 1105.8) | 3.27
